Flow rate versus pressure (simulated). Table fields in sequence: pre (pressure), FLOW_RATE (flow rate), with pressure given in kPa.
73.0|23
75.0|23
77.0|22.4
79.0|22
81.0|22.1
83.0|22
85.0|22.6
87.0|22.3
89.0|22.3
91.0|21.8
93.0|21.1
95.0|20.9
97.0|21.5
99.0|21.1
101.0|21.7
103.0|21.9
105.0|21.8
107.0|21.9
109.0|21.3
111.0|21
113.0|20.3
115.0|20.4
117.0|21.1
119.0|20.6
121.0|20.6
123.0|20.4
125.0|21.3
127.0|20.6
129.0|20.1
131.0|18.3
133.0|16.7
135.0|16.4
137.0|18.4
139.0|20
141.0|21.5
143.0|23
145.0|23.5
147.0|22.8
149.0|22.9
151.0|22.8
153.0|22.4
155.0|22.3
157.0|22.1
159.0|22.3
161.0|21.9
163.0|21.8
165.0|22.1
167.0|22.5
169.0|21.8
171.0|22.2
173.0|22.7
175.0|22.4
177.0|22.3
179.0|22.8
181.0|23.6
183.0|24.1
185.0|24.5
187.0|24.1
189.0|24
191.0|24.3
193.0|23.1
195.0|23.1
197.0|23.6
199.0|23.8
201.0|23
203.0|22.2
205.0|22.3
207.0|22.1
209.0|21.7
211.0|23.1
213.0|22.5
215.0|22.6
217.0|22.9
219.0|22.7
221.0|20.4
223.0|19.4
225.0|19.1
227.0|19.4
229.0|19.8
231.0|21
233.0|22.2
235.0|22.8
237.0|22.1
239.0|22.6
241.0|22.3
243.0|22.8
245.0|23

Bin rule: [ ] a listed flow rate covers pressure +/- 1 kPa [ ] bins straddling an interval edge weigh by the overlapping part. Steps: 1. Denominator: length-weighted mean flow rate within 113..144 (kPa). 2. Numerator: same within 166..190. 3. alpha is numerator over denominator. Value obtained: 1.2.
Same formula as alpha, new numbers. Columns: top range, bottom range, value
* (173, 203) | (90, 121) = 1.10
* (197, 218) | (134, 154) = 1.06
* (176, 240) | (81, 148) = 1.07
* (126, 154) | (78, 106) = 0.95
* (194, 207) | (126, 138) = 1.25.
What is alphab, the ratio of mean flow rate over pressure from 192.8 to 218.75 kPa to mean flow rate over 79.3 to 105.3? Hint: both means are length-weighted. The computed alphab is 1.04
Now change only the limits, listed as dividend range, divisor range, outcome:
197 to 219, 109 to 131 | 1.10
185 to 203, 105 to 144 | 1.17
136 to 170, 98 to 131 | 1.05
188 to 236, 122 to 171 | 1.04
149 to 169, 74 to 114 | 1.02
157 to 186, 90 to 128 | 1.07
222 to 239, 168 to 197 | 0.90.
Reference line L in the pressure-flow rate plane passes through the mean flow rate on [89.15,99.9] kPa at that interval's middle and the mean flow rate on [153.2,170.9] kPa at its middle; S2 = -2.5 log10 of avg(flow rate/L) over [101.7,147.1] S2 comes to 0.058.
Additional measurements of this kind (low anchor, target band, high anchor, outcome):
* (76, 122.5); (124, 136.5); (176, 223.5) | 0.16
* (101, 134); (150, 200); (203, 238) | -0.09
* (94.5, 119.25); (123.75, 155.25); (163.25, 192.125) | 0.07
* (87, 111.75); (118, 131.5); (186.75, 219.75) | 0.08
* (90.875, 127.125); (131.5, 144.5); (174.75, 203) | 0.13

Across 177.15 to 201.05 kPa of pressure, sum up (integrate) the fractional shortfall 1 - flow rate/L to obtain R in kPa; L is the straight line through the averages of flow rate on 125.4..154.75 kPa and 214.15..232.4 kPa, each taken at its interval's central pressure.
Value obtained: -3.3 kPa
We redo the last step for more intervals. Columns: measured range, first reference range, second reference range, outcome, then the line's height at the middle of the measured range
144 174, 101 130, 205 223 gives -1.31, 21.5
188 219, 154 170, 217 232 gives -2.88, 21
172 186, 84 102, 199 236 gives -0.98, 21.7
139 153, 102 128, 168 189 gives -0.32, 22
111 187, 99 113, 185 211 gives 2.55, 22.3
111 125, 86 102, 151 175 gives 0.74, 21.8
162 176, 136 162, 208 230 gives -0.28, 21.8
